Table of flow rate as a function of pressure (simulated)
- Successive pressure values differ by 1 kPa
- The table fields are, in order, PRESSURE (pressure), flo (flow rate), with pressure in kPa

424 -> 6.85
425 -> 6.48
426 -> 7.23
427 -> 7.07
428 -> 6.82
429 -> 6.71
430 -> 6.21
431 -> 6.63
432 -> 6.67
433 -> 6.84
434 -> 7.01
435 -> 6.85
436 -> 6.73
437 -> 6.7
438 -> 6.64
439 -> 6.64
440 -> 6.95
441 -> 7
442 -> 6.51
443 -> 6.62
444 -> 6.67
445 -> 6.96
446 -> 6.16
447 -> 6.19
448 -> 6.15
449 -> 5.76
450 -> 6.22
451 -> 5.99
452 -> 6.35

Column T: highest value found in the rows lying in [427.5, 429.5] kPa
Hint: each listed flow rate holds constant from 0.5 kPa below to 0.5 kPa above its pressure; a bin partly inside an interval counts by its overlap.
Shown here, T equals 6.82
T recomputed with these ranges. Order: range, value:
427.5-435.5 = 7.01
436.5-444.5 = 7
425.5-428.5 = 7.23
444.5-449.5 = 6.96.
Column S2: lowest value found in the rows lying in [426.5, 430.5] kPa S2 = 6.21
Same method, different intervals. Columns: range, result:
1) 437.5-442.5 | 6.51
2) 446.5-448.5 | 6.15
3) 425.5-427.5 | 7.07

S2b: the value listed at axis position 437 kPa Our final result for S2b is 6.7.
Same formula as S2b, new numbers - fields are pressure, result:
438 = 6.64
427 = 7.07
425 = 6.48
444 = 6.67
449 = 5.76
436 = 6.73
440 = 6.95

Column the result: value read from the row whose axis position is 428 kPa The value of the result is 6.82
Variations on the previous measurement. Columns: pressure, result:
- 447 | 6.19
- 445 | 6.96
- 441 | 7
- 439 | 6.64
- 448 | 6.15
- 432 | 6.67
